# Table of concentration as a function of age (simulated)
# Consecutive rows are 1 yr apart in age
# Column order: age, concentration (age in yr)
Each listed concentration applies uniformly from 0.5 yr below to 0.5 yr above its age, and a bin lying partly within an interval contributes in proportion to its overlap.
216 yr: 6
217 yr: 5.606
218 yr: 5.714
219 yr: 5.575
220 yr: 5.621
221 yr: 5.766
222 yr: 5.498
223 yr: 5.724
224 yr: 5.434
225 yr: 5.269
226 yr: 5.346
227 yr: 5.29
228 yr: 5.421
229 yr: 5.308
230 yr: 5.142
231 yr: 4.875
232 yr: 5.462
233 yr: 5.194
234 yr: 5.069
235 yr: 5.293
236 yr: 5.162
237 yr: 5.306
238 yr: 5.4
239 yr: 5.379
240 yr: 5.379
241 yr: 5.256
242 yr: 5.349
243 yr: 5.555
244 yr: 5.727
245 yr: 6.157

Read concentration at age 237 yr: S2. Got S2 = 5.306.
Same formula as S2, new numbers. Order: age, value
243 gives 5.555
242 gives 5.349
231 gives 4.875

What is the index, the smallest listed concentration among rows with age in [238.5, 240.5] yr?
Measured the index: 5.379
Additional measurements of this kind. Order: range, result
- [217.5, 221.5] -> 5.575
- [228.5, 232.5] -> 4.875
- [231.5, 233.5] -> 5.194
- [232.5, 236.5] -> 5.069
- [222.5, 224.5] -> 5.434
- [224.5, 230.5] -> 5.142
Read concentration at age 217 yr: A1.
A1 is 5.606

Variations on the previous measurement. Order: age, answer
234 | 5.069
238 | 5.4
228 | 5.421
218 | 5.714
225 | 5.269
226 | 5.346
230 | 5.142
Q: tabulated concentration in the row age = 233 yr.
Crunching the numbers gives 5.194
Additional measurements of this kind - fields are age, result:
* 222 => 5.498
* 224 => 5.434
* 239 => 5.379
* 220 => 5.621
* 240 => 5.379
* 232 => 5.462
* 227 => 5.29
